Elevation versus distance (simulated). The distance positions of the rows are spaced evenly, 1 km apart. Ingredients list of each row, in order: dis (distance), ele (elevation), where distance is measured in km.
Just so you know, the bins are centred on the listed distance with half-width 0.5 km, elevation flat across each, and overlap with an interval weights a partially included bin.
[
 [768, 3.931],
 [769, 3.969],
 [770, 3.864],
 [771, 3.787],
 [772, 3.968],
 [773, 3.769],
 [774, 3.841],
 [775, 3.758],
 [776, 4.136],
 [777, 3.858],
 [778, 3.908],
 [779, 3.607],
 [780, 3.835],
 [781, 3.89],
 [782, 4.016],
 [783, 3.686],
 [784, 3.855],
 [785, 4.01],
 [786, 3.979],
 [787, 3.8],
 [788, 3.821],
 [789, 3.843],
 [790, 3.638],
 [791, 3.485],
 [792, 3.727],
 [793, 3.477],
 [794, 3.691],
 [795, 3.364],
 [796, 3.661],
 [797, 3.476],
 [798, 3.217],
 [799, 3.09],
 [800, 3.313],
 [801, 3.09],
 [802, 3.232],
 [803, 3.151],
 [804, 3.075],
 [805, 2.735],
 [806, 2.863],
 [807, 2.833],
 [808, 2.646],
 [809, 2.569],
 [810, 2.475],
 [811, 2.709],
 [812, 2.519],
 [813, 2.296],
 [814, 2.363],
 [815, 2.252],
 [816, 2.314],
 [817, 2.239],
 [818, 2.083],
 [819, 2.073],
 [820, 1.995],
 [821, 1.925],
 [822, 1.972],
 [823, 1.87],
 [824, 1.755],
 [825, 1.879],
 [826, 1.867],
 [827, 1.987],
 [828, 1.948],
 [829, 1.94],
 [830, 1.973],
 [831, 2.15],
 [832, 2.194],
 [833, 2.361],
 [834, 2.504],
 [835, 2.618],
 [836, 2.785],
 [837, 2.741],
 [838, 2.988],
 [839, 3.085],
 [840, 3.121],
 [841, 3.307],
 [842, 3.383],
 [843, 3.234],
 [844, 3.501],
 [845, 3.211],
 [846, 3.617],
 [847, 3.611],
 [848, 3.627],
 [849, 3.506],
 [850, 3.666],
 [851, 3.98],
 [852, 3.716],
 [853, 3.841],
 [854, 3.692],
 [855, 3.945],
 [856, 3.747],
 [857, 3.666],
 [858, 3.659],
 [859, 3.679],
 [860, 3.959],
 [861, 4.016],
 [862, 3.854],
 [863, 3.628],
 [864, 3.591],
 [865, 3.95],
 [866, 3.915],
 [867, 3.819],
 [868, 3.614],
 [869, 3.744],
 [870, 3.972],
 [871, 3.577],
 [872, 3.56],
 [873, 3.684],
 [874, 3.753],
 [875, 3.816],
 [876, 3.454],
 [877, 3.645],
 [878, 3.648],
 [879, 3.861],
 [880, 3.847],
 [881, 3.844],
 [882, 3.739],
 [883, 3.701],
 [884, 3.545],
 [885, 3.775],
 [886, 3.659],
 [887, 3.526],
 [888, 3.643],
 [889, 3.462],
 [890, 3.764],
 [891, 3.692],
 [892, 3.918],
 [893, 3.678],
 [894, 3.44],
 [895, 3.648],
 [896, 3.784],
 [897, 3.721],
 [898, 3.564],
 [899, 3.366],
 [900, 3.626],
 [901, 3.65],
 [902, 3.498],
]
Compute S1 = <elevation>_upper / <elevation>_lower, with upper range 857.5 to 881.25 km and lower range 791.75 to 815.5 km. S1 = 1.26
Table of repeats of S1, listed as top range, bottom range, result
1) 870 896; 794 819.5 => 1.31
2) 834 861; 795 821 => 1.26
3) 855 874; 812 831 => 1.83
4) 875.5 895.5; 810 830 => 1.74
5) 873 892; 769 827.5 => 1.19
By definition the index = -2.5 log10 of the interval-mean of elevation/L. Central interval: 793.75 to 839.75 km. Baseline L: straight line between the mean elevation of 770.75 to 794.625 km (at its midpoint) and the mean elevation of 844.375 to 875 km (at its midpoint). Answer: 0.42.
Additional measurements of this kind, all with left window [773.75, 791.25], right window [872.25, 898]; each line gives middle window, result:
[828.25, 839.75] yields 0.45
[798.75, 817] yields 0.36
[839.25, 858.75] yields 0.05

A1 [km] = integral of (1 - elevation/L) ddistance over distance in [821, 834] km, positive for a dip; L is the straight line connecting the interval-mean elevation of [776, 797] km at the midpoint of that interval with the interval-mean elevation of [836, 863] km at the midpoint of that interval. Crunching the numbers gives 5.8 km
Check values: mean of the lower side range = 3.76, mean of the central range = 2.01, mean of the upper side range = 3.54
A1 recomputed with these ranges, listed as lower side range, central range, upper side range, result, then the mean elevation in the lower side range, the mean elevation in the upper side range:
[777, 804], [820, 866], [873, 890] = 7.63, 3.6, 3.68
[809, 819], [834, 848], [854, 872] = -0.07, 2.36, 3.78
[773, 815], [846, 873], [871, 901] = -1.26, 3.37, 3.67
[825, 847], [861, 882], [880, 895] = -2.37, 2.69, 3.68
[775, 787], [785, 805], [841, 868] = 1.92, 3.88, 3.68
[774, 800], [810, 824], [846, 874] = 5.75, 3.71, 3.75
